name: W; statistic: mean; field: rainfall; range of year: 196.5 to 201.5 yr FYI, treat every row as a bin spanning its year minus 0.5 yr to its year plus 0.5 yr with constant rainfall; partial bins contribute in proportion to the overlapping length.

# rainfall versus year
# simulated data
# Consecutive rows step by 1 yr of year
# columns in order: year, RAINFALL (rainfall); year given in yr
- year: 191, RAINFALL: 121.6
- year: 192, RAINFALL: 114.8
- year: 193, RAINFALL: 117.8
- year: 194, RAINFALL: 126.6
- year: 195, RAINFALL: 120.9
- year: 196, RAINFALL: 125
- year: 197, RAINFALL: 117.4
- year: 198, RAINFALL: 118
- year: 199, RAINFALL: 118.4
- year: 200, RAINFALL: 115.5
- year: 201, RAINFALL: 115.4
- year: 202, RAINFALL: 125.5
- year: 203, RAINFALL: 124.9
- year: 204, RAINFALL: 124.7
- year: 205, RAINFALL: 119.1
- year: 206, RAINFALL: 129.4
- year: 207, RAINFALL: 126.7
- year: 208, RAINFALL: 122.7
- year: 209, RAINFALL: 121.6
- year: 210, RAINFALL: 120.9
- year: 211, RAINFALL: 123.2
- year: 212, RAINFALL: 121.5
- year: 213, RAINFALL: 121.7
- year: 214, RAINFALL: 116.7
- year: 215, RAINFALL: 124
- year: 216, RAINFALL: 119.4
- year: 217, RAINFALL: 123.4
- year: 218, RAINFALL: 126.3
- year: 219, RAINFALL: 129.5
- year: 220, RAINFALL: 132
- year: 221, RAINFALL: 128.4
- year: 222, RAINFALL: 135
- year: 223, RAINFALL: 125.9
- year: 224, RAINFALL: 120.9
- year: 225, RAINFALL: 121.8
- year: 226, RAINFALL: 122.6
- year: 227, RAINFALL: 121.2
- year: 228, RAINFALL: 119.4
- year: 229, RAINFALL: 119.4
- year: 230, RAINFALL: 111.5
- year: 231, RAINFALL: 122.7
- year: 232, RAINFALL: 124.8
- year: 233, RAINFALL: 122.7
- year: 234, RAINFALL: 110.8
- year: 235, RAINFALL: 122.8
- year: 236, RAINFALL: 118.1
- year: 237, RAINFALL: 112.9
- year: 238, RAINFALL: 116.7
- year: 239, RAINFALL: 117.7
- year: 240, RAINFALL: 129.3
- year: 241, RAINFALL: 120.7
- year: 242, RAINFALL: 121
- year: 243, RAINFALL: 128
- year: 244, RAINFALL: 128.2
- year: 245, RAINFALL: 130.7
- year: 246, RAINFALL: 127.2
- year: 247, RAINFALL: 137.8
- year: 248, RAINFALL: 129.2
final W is 117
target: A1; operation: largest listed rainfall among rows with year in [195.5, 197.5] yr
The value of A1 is 125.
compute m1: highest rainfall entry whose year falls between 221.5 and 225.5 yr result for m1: 135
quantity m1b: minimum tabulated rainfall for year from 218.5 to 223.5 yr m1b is 125.9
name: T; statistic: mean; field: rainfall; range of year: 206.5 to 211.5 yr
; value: 123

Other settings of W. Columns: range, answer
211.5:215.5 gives 121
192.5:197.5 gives 122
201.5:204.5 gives 125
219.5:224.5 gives 128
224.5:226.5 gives 122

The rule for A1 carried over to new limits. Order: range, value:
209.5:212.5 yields 123.2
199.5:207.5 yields 129.4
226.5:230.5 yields 121.2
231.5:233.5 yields 124.8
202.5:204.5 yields 124.9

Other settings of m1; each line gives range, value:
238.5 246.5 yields 130.7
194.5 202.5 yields 125.5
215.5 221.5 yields 132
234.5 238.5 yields 122.8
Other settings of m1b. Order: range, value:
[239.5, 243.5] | 120.7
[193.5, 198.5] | 117.4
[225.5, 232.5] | 111.5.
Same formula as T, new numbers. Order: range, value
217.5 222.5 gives 130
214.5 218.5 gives 123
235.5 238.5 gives 116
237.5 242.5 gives 121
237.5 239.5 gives 117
